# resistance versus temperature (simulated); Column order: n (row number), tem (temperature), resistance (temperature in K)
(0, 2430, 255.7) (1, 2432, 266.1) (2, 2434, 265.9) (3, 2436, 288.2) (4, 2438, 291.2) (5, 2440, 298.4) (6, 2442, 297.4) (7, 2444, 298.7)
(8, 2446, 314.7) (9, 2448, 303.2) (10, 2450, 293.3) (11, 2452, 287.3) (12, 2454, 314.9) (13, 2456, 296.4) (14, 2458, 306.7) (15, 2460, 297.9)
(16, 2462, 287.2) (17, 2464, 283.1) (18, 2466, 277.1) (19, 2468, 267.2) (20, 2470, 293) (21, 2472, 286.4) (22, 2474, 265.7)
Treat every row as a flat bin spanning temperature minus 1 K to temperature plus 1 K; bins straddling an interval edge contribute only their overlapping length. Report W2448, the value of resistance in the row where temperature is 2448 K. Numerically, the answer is 303.2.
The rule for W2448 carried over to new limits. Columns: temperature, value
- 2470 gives 293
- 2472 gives 286.4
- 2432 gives 266.1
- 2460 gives 297.9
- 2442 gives 297.4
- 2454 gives 314.9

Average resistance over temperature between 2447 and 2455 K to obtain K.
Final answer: 300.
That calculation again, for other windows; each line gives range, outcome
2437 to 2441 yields 295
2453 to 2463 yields 301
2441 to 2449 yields 304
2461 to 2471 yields 282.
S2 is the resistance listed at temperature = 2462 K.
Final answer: 287.2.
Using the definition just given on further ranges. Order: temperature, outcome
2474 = 265.7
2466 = 277.1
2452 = 287.3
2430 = 255.7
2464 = 283.1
